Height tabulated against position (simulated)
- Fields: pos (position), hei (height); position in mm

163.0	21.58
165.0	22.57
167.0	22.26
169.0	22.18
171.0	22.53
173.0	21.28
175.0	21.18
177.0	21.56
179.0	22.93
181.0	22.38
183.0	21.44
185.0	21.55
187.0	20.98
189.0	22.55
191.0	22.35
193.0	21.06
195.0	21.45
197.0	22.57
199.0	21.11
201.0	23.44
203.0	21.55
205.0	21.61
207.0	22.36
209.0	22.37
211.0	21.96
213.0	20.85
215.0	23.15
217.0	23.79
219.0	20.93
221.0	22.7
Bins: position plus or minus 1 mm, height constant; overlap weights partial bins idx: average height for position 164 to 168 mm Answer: 22.4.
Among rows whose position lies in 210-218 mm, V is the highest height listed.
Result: 23.79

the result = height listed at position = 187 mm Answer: 20.98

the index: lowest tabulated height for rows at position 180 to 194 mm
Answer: 20.98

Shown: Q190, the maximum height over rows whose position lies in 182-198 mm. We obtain 22.57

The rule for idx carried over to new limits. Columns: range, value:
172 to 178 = 21.3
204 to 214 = 21.8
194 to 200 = 21.7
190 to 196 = 21.6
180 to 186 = 21.8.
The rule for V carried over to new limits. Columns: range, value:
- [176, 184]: 22.93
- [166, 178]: 22.53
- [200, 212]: 23.44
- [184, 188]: 21.55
